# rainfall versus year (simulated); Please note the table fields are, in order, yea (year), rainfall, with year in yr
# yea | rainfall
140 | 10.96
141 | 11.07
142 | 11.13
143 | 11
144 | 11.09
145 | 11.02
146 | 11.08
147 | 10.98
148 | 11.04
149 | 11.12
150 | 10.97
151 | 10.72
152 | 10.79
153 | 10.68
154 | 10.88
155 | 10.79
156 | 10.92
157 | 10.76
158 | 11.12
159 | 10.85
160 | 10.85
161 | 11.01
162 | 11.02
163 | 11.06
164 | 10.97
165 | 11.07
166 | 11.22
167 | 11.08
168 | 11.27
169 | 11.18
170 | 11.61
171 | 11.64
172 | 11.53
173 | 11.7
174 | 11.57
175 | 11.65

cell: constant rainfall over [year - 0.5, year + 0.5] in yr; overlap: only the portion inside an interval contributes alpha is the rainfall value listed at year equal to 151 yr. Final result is 10.72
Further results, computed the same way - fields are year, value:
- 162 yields 11.02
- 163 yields 11.06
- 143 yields 11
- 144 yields 11.09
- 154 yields 10.88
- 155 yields 10.79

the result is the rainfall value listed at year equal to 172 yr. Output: 11.53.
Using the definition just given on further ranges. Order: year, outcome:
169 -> 11.18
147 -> 10.98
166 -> 11.22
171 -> 11.64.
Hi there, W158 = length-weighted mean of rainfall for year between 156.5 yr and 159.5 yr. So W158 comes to 10.9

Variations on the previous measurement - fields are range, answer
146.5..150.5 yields 11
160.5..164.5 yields 11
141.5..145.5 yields 11.1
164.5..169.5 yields 11.2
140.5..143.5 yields 11.1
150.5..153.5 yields 10.7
